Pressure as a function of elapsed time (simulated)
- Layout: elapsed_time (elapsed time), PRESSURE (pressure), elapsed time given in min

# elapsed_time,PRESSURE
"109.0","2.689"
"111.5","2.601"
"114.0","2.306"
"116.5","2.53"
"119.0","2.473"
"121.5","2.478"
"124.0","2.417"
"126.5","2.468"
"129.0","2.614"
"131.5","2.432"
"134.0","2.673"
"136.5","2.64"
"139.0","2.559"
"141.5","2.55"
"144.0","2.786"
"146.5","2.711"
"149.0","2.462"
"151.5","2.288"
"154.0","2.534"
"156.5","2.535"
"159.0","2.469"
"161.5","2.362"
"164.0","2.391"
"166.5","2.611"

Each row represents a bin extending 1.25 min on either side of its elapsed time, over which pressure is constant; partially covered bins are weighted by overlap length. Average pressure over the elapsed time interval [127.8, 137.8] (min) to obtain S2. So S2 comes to 2.59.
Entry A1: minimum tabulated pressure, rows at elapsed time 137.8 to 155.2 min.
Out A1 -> 2.288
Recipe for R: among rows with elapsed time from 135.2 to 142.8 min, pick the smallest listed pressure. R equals 2.55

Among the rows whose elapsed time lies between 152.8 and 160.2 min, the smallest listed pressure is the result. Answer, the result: 2.469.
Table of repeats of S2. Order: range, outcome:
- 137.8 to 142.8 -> 2.56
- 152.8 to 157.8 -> 2.53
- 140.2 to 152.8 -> 2.56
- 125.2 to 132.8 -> 2.51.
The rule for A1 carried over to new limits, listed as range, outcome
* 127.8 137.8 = 2.432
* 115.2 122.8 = 2.473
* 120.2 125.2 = 2.417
